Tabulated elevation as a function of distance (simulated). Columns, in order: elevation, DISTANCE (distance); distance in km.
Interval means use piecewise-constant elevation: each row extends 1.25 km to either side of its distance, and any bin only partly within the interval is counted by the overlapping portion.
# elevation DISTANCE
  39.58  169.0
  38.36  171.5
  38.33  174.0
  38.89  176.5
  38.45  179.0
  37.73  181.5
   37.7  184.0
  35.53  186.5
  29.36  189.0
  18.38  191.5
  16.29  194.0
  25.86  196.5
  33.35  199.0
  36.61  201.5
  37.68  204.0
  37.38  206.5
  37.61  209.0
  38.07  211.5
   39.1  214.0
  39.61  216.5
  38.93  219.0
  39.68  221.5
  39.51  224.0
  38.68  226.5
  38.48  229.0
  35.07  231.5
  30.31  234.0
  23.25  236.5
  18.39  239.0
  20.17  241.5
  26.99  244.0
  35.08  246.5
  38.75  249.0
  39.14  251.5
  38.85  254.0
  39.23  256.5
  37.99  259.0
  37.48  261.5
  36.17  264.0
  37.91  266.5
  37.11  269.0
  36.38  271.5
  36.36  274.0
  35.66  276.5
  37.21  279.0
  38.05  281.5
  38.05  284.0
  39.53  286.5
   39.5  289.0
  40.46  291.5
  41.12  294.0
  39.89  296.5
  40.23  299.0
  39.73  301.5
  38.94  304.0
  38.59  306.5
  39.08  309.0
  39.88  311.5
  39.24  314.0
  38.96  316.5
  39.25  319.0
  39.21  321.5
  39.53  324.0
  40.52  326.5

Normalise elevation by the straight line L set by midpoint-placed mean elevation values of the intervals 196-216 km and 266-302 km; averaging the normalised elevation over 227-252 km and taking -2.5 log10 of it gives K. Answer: 0.21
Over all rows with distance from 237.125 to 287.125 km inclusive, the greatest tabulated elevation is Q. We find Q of 39.53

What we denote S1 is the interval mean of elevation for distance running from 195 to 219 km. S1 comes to 36.1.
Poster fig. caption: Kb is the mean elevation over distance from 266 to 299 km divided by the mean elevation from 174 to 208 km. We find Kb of 1.2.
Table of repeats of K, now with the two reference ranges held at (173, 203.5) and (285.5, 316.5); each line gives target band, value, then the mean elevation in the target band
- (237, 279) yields 0.08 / 34.4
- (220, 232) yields -0.11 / 38.5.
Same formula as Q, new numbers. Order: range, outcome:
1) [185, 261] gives 39.68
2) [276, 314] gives 41.12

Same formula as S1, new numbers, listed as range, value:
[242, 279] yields 36.3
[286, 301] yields 40.1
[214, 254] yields 33.8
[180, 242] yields 33.1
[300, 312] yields 39.2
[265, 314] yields 38.6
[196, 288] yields 35.6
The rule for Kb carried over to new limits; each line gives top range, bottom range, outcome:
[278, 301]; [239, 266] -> 1.15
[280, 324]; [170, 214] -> 1.16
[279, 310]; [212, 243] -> 1.17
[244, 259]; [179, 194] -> 1.20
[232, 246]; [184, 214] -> 0.78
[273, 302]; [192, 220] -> 1.14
